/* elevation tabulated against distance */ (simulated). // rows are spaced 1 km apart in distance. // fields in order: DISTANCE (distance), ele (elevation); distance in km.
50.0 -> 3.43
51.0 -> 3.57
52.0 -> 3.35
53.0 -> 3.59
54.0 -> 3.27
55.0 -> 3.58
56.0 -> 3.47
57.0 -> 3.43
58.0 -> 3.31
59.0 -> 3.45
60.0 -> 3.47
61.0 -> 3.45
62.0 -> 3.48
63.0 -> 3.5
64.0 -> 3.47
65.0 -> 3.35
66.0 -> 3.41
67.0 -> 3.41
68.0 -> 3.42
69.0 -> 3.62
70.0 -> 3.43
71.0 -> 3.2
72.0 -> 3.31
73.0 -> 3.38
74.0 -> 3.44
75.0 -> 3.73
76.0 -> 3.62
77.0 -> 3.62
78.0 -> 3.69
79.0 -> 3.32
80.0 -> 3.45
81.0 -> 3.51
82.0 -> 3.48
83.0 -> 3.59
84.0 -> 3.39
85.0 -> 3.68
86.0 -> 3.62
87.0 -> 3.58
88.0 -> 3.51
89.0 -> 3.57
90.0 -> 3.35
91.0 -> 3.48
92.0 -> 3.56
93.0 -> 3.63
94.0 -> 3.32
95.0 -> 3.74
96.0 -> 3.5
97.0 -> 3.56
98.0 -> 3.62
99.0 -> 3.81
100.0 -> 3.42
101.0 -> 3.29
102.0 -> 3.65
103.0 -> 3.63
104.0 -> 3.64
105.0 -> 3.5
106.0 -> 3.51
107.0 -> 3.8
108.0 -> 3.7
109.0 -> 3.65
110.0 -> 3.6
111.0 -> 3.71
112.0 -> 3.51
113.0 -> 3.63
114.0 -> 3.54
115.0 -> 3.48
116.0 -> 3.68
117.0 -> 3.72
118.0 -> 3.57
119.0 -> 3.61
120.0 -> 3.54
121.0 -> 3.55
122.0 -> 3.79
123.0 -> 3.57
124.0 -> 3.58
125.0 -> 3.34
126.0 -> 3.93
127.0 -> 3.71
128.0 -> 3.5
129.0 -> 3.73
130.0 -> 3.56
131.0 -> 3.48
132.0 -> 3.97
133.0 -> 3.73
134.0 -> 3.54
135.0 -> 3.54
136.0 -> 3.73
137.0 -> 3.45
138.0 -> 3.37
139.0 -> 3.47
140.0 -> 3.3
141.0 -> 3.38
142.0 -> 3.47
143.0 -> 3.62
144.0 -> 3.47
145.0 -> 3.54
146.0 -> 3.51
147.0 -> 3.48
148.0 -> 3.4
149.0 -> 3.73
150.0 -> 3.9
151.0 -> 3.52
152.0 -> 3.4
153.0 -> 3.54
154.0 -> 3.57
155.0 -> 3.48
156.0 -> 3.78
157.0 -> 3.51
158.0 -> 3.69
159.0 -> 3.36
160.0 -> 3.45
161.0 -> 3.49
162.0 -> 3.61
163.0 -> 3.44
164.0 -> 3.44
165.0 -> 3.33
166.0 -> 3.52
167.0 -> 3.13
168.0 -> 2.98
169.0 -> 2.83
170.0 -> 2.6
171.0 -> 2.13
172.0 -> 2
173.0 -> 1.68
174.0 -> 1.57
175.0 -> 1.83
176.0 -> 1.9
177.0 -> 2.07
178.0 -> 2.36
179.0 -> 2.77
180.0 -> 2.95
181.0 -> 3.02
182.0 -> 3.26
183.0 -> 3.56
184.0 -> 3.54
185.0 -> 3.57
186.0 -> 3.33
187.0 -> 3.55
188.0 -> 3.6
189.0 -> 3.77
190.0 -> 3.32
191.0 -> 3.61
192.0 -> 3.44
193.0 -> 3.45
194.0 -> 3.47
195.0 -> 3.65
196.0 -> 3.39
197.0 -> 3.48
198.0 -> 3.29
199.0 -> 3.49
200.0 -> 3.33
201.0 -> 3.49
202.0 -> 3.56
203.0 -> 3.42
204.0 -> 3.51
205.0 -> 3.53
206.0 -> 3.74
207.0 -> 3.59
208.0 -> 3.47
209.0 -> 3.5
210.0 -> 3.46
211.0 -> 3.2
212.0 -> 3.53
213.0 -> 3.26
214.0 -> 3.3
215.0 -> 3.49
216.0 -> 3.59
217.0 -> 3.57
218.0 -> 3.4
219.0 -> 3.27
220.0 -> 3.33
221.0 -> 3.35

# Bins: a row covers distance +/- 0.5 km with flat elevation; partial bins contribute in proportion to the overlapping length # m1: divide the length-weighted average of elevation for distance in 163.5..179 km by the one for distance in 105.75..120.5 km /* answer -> 0.7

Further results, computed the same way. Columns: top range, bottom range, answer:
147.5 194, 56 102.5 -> 0.90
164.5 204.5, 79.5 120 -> 0.86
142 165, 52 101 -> 1.01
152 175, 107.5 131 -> 0.85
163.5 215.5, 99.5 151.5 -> 0.88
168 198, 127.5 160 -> 0.83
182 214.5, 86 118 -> 0.97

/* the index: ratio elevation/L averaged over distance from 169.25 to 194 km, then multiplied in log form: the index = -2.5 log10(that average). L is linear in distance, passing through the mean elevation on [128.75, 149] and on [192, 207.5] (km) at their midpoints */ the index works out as 0.21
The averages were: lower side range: 3.54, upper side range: 3.49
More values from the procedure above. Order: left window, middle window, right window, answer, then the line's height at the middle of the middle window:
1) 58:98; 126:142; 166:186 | -0.183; 3.02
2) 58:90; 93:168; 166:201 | -0.102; 3.24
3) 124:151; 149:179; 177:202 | 0.151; 3.45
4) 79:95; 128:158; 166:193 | -0.139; 3.13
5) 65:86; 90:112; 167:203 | -0.063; 3.38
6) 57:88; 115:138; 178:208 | -0.051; 3.45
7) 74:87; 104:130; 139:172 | -0.046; 3.47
